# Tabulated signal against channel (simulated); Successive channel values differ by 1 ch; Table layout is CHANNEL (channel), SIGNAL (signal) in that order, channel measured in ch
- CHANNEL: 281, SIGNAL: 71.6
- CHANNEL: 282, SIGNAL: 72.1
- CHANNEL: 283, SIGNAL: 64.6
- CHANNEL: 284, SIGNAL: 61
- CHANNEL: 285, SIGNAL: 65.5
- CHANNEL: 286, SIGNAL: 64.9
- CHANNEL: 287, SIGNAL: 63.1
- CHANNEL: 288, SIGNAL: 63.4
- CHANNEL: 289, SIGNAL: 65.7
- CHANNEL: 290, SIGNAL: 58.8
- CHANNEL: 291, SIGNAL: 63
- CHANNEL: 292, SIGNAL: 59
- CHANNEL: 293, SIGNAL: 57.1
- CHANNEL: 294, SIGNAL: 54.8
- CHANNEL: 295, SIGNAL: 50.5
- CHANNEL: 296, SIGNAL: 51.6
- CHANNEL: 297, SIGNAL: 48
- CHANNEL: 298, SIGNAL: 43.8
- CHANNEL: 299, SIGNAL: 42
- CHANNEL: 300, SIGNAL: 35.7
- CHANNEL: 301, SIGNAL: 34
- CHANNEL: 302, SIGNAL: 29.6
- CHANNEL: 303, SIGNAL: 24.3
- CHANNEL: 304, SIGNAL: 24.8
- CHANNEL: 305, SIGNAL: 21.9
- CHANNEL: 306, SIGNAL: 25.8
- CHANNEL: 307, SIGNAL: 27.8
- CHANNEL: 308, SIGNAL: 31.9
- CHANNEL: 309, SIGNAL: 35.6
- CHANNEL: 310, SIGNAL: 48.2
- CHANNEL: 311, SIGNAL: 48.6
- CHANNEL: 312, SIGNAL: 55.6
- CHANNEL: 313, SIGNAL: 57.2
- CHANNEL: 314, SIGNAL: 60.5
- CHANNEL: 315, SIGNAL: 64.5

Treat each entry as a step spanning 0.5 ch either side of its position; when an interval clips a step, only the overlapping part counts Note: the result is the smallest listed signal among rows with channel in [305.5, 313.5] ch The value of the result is 25.8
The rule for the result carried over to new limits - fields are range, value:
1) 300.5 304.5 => 24.3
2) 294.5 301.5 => 34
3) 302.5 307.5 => 21.9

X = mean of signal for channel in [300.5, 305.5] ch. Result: 26.9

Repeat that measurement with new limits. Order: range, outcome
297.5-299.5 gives 42.9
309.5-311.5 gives 48.4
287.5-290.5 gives 62.6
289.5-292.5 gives 60.3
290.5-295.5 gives 56.9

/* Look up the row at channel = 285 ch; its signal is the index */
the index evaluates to 65.5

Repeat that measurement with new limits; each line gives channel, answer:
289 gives 65.7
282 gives 72.1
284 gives 61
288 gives 63.4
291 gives 63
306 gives 25.8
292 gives 59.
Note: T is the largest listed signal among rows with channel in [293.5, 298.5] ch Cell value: 54.8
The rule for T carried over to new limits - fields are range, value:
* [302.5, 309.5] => 35.6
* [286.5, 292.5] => 65.7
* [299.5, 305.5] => 35.7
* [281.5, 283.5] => 72.1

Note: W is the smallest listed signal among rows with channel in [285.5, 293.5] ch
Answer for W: 57.1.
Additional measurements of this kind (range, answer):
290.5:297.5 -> 48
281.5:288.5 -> 61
